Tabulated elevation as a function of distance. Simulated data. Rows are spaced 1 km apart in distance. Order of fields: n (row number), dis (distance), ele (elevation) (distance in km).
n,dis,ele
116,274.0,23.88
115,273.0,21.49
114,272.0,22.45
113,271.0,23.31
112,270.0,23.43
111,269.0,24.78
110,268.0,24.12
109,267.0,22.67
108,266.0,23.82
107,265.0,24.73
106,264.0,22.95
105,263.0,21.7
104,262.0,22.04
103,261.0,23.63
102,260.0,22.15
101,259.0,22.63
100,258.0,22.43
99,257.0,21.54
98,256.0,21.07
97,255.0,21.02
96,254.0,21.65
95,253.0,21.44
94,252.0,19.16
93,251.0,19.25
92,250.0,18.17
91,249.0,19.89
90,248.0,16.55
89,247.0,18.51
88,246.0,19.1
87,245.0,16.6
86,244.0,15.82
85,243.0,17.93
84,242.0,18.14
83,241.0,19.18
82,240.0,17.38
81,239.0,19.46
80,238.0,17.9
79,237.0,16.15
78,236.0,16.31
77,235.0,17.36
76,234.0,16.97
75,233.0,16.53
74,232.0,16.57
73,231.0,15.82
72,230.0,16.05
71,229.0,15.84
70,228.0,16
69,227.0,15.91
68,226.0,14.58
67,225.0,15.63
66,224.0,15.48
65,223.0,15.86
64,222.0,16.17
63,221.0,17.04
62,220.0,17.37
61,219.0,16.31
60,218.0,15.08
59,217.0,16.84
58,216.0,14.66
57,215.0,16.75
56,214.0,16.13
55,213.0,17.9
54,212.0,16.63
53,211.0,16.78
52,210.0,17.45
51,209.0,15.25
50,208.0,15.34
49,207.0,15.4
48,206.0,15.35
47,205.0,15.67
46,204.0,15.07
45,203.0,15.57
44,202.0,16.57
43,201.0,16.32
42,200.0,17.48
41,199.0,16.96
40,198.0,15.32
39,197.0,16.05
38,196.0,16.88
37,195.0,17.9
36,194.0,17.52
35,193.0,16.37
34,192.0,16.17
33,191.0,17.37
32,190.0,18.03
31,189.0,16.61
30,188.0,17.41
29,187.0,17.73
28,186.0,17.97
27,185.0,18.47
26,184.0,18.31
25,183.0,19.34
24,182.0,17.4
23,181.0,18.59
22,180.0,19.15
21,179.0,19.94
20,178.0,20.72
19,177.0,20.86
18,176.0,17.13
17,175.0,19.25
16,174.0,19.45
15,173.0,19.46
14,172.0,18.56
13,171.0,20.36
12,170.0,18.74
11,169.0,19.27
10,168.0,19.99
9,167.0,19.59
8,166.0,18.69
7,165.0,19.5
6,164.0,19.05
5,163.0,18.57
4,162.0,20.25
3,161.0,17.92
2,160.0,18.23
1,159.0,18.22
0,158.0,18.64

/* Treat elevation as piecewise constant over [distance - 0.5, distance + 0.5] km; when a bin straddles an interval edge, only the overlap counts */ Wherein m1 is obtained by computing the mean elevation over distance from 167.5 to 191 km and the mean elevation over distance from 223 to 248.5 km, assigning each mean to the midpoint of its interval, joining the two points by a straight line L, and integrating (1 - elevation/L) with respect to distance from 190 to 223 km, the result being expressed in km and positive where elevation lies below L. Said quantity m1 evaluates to 2.7 km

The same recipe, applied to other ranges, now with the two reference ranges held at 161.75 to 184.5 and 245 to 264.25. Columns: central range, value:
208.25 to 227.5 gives 3.7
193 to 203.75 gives 1.7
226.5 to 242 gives 2.6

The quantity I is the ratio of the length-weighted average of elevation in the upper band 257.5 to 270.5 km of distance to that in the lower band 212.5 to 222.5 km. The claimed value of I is 1.41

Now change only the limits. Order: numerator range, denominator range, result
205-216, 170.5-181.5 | 0.83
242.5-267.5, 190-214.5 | 1.26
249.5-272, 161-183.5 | 1.15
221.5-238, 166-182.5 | 0.84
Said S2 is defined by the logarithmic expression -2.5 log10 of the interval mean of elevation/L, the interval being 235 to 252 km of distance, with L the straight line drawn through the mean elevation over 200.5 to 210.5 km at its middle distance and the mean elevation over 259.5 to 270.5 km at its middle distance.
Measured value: 0.15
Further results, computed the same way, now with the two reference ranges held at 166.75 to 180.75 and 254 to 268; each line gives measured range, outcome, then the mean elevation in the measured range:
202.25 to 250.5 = 0.27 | 16.6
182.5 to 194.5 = 0.14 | 17.6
